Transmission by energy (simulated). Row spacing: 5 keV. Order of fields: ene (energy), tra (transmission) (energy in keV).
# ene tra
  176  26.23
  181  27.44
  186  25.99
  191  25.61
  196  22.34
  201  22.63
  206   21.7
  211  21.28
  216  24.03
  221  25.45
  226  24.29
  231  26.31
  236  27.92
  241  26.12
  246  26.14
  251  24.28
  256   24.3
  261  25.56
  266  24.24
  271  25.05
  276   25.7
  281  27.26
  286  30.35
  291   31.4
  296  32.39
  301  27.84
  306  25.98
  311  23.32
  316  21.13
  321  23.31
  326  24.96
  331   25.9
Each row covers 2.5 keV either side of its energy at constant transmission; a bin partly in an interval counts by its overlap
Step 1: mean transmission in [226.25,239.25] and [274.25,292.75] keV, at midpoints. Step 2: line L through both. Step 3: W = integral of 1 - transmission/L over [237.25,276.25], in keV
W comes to 3.29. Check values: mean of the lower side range 26.6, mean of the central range 25.2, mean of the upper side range 28.7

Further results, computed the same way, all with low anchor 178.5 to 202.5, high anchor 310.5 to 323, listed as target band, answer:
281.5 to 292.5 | -3.4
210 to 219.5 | 0.5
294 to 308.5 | -3.7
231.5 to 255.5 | -2.1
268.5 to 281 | -1.3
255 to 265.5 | -0.6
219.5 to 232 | -0.5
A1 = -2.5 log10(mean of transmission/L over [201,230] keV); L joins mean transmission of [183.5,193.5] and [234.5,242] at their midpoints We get 0.13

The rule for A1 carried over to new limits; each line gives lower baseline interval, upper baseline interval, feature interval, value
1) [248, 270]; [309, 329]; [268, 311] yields -0.17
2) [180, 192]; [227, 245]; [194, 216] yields 0.19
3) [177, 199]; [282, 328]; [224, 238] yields -0.01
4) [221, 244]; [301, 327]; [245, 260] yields 0.03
